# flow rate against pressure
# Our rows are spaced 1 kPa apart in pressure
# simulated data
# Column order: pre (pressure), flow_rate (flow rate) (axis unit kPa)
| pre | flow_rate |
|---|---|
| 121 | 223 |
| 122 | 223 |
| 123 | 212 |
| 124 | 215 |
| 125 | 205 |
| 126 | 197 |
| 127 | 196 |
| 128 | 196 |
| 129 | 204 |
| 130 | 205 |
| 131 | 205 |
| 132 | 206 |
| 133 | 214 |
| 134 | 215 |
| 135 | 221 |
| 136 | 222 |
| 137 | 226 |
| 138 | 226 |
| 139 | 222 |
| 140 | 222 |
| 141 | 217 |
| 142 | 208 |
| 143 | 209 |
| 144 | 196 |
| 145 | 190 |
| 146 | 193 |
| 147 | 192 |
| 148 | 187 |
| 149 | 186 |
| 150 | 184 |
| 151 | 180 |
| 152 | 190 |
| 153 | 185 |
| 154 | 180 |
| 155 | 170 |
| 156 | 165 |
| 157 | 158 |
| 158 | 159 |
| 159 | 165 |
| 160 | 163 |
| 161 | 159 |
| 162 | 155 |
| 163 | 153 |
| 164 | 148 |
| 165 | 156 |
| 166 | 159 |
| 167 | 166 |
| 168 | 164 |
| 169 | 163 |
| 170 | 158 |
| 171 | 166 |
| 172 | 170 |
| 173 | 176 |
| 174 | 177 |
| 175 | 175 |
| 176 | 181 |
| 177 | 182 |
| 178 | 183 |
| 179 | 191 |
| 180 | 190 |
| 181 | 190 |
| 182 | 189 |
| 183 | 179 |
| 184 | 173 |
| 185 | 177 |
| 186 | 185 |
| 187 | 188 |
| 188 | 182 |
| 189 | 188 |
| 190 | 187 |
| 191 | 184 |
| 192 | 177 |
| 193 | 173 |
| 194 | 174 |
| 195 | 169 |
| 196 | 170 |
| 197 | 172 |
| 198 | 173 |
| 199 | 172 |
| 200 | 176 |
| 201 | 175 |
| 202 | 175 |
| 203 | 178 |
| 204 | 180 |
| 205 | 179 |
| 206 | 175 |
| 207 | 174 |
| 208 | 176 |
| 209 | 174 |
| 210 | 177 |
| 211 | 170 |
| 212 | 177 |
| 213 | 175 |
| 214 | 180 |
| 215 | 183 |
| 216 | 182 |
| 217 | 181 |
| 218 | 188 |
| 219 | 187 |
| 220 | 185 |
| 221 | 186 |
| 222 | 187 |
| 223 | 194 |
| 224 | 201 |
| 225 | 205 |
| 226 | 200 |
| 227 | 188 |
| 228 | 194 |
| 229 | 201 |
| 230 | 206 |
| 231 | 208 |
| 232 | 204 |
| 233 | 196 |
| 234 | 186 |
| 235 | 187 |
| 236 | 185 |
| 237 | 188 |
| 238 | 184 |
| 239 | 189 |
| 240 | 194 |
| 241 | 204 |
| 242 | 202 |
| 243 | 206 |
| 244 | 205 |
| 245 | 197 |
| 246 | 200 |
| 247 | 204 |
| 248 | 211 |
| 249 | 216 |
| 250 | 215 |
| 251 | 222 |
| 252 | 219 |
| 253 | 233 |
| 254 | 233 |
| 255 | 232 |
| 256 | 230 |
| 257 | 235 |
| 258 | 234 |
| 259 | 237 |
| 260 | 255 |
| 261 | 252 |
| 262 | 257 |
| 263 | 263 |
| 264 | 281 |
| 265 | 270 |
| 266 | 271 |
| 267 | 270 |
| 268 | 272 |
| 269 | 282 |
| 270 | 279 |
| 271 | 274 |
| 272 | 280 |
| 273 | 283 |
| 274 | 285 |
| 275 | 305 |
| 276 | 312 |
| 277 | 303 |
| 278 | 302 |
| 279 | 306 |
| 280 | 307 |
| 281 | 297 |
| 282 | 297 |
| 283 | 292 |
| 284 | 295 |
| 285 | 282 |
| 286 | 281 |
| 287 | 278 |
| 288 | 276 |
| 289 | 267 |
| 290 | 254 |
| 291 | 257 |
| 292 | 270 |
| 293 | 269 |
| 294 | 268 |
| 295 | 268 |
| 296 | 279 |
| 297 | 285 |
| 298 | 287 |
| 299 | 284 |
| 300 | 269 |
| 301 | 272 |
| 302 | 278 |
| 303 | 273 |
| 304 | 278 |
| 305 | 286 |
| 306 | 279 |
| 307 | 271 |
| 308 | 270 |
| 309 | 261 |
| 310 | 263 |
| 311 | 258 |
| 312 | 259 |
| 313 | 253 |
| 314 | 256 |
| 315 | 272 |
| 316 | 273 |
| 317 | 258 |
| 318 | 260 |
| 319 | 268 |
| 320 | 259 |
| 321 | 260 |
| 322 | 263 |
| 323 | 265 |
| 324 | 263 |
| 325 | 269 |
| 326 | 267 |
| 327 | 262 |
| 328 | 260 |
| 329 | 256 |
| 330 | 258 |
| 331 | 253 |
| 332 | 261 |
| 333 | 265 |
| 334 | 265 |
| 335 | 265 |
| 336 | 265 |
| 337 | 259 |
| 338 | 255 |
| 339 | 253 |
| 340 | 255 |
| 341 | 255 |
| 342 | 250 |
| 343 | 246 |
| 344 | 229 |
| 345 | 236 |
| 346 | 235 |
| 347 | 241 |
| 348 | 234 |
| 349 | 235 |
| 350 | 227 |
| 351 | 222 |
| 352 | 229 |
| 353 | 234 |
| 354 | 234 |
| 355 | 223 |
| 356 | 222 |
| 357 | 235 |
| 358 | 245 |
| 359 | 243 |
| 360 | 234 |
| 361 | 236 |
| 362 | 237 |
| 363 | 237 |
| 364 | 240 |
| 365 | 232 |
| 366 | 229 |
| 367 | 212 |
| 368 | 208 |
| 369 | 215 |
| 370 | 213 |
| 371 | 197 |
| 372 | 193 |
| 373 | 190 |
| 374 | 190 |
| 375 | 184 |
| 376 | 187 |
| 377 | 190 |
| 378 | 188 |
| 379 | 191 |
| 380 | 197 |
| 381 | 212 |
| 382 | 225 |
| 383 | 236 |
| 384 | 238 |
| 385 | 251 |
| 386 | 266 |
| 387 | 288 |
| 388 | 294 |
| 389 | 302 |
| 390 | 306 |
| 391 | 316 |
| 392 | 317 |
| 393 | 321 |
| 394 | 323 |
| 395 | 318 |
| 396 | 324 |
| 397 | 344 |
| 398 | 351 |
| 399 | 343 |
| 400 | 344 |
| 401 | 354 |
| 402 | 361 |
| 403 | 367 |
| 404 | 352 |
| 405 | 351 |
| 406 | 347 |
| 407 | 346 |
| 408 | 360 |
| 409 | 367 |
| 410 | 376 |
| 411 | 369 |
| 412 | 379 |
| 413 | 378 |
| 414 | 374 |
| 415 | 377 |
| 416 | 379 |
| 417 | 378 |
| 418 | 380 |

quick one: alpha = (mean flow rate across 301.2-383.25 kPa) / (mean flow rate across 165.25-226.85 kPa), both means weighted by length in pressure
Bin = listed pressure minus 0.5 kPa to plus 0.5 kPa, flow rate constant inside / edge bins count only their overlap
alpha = 1.4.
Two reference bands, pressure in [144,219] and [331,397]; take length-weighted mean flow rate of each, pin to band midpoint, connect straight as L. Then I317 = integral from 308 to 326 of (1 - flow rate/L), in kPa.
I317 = -2.9 kPa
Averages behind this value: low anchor 176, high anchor 243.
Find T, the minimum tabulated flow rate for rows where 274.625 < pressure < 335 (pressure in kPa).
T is 253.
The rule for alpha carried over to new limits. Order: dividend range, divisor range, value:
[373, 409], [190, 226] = 1.60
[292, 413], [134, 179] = 1.46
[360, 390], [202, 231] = 1.21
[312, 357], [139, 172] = 1.42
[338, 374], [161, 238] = 1.28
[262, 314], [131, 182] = 1.51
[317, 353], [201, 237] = 1.36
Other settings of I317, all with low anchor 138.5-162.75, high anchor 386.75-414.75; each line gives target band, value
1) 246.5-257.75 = 1.16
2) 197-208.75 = 2.27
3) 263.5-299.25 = -2.07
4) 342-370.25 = 7.45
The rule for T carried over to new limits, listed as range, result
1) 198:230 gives 170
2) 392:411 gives 317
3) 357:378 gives 184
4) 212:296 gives 175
